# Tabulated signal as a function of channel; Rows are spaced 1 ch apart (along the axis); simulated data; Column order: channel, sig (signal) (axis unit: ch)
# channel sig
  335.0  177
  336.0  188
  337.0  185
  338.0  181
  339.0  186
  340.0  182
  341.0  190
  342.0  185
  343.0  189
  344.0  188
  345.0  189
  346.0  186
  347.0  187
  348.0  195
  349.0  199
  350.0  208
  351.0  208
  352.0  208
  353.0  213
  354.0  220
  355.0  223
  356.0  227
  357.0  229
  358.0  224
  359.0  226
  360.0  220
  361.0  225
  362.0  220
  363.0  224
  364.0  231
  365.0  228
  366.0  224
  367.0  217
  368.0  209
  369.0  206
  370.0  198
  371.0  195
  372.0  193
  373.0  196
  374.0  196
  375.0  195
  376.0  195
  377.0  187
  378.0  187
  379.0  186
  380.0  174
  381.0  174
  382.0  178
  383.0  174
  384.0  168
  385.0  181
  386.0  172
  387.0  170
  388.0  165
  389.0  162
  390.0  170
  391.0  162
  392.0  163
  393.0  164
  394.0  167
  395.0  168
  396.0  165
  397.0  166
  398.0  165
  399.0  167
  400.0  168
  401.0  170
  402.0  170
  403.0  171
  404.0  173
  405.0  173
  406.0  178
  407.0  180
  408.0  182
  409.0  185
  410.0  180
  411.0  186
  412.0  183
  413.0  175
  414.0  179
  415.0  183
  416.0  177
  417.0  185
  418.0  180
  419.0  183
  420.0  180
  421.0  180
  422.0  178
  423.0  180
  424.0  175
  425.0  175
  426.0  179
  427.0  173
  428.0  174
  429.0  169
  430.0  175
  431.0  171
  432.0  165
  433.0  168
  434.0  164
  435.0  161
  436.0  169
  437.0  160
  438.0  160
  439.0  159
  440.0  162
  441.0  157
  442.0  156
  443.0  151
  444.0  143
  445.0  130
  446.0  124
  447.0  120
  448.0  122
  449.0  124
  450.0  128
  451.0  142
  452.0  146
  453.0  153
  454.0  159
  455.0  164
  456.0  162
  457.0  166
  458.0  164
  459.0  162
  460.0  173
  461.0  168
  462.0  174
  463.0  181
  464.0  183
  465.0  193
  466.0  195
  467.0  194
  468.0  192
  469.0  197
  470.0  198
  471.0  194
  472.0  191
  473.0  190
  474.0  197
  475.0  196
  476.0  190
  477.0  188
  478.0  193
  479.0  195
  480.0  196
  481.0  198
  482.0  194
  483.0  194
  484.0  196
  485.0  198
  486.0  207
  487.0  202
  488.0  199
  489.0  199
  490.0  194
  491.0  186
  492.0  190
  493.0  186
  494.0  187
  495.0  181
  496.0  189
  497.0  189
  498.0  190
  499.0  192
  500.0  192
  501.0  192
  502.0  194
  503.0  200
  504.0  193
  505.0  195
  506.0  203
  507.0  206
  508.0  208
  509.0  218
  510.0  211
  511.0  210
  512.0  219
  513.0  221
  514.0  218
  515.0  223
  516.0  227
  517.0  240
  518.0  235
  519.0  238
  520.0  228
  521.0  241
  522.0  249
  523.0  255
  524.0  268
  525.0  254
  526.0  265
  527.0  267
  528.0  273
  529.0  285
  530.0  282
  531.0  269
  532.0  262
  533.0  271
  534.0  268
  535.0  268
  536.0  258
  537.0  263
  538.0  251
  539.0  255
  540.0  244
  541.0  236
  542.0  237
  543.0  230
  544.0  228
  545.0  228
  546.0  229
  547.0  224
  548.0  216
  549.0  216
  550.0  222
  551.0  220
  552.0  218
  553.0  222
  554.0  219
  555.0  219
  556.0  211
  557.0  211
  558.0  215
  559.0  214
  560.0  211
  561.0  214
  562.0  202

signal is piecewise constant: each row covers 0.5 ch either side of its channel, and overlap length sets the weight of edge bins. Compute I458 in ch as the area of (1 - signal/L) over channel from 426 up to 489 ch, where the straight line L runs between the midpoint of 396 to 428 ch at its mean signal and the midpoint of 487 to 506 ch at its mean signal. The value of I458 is 4.4 ch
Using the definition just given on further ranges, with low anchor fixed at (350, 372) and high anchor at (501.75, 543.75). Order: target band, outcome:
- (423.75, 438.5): 3.7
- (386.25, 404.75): 4.6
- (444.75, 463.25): 6.4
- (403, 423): 4.0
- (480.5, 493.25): 2.1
